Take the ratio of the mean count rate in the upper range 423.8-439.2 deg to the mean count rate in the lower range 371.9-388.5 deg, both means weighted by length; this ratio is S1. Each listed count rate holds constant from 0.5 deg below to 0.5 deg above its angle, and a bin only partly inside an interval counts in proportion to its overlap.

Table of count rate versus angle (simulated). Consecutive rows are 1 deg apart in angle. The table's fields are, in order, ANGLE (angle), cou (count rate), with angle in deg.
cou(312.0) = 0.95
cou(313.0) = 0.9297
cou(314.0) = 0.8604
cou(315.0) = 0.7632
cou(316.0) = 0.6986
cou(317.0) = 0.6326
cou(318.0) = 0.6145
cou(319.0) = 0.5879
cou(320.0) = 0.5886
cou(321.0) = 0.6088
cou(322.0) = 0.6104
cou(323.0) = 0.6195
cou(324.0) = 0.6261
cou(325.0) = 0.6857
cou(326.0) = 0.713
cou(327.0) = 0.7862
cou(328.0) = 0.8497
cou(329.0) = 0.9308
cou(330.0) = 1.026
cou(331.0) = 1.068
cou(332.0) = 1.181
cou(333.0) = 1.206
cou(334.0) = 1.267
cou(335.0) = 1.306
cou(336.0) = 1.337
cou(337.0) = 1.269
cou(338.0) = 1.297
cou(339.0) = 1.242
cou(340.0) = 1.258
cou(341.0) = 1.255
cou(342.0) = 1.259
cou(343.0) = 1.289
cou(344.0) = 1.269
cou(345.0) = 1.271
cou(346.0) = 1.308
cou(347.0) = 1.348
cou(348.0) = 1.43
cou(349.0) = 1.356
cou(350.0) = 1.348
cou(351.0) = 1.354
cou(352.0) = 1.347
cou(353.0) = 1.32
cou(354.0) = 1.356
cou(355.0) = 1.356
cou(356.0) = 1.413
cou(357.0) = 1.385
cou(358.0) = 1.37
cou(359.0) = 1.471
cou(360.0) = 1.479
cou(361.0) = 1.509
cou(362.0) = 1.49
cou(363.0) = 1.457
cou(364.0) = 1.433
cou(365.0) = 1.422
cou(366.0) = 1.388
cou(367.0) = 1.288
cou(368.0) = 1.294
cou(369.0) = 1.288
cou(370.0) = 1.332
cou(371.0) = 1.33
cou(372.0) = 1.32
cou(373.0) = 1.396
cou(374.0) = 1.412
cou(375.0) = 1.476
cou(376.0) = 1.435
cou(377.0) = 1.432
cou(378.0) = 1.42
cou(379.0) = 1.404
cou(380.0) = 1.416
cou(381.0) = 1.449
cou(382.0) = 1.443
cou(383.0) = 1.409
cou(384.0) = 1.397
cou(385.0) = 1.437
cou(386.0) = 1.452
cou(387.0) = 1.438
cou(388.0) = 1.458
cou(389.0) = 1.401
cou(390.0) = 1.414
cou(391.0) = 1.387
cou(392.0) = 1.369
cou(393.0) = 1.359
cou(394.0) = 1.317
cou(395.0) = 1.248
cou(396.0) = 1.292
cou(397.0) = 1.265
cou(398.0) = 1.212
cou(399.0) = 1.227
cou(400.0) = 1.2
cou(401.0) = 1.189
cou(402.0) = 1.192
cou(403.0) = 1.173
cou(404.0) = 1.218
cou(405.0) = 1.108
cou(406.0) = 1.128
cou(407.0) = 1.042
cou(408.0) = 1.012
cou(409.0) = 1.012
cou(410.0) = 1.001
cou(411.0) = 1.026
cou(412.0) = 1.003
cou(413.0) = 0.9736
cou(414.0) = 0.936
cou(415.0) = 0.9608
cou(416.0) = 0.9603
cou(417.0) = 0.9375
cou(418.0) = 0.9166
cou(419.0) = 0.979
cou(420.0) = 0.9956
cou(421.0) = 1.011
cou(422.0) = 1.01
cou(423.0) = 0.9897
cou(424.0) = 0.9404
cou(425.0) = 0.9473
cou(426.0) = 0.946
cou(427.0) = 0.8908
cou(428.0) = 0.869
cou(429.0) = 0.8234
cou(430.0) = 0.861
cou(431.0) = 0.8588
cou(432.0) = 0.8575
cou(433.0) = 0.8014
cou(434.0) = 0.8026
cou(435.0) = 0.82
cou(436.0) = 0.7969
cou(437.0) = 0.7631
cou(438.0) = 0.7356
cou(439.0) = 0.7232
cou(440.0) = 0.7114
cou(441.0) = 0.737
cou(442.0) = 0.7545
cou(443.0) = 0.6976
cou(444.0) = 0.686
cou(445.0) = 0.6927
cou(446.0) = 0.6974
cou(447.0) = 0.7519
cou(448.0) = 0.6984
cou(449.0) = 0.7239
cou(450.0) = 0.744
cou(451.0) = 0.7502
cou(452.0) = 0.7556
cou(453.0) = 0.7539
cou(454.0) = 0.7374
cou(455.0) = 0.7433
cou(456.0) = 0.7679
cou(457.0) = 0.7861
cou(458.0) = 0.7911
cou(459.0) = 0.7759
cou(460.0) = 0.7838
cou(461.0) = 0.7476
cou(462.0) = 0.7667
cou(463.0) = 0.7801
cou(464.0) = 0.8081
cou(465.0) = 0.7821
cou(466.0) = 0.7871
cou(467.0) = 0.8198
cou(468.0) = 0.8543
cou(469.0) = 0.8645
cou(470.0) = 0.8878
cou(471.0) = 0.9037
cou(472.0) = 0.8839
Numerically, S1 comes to 0.6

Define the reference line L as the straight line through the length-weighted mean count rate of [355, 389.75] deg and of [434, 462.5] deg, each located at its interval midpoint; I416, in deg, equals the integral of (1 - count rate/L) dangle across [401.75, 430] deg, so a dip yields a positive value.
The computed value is 0.9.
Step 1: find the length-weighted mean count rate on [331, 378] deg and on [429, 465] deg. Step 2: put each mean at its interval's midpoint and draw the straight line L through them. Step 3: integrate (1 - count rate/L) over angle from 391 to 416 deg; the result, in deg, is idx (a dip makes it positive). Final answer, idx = -2.5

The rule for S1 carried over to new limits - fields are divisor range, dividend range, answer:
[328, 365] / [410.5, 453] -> 0.65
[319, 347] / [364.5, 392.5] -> 1.34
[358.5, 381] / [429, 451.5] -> 0.54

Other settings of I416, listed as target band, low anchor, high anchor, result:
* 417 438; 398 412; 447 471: 1.9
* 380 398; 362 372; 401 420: -2.7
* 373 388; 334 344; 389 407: -2.0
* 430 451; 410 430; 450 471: 2.8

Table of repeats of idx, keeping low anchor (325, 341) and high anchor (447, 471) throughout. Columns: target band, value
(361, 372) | -3.83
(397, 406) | -2.53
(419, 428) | -0.92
